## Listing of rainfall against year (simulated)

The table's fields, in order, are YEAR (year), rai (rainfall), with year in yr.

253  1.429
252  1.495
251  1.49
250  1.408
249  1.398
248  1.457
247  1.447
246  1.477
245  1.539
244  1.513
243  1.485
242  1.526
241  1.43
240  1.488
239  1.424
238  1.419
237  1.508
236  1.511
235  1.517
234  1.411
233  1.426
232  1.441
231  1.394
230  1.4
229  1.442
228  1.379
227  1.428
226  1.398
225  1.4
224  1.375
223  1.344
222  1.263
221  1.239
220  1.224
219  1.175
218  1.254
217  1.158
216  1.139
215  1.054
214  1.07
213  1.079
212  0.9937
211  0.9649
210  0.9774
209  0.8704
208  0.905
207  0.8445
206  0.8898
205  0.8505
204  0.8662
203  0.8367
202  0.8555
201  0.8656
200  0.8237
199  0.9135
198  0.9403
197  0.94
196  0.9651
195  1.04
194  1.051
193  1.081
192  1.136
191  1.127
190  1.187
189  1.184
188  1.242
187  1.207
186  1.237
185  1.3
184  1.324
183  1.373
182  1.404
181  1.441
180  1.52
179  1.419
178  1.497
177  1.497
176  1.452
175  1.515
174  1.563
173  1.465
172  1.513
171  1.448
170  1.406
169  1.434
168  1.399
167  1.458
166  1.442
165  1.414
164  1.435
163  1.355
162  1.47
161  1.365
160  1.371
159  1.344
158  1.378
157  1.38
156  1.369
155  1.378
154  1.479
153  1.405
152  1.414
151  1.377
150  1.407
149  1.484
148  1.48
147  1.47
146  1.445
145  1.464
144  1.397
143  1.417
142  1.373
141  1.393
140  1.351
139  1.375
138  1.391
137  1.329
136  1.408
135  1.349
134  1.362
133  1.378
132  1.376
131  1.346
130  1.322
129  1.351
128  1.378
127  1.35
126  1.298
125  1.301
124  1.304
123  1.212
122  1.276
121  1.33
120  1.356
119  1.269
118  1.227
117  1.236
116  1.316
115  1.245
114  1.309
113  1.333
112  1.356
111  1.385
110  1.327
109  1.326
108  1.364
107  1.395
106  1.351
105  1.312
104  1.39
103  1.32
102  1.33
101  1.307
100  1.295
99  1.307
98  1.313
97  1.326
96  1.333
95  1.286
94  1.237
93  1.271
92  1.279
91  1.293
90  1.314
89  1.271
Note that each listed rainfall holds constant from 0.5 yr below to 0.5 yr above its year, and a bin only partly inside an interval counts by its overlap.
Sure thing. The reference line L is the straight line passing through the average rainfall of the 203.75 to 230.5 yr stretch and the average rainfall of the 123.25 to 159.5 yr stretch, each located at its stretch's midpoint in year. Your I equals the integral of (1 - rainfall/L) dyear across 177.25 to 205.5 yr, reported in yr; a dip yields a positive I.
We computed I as 2.3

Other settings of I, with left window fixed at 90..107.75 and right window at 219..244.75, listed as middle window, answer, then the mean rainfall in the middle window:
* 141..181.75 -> -2.2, 1.43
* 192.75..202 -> 2.9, 0.949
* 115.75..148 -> -0.3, 1.35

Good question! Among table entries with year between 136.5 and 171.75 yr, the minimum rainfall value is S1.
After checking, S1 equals 1.329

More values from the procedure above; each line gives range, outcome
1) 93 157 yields 1.212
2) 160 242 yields 0.8237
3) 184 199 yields 0.9135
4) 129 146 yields 1.322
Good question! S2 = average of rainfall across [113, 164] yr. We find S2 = 1.36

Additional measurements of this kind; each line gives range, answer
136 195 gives 1.38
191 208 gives 0.936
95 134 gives 1.32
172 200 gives 1.26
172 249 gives 1.25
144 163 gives 1.41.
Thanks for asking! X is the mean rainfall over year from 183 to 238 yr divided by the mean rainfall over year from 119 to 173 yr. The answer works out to 0.84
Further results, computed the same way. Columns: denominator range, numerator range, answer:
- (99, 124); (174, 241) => 0.92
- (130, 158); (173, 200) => 0.89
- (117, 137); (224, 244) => 1.09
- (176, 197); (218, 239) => 1.10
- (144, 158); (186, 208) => 0.70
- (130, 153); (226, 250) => 1.04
